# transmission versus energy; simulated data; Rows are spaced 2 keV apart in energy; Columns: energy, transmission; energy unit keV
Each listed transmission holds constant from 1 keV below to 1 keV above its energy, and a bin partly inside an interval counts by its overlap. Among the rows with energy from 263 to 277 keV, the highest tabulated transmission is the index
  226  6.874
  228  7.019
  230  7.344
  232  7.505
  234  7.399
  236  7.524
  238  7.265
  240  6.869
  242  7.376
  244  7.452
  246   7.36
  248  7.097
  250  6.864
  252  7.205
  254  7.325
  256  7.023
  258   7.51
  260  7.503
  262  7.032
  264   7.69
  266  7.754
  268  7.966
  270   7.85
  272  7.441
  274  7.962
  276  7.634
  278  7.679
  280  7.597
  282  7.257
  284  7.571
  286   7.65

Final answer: 7.966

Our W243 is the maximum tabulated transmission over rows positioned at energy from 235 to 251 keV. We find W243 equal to 7.524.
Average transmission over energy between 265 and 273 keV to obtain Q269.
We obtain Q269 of 7.75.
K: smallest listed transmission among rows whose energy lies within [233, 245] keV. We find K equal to 6.869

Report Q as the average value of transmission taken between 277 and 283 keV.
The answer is 7.51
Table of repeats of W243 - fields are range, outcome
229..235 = 7.505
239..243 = 7.376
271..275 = 7.962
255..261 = 7.51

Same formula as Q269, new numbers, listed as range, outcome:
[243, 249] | 7.3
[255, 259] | 7.27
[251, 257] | 7.18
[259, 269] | 7.59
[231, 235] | 7.45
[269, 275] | 7.75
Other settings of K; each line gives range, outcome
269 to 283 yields 7.257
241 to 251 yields 6.864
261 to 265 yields 7.032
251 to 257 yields 7.023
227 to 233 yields 7.019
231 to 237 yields 7.399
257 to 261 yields 7.503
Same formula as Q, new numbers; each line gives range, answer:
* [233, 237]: 7.46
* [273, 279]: 7.76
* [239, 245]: 7.23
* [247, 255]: 7.12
